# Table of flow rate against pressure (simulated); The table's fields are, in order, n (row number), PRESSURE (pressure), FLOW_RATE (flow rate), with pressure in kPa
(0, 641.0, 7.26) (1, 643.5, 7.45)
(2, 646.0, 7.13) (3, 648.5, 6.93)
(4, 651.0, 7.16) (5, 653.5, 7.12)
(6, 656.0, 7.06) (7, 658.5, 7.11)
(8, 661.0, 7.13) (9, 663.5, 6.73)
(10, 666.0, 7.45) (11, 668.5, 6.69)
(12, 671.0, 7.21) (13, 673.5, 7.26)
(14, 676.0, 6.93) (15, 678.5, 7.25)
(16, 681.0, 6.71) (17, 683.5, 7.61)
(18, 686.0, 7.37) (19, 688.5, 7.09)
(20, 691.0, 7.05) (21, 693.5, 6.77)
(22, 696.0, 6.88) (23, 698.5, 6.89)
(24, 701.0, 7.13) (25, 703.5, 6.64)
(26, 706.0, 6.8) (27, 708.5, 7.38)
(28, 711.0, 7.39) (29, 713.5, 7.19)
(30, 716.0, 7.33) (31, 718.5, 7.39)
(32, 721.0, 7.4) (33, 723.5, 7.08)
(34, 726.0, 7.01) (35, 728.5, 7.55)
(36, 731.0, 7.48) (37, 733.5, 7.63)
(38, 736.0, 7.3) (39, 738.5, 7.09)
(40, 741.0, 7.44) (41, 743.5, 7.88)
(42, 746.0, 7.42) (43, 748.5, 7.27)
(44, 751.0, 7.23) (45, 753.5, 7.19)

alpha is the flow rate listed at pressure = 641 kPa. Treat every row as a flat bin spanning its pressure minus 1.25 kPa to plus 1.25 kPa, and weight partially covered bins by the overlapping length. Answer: 7.26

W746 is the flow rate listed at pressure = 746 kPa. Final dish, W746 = 7.42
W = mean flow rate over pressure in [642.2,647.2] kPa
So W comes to 7.29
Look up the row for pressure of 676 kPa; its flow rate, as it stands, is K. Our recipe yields 6.93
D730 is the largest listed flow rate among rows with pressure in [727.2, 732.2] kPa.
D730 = 7.55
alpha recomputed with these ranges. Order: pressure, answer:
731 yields 7.48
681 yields 6.71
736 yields 7.3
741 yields 7.44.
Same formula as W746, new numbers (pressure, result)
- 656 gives 7.06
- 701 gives 7.13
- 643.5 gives 7.45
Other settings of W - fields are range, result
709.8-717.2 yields 7.3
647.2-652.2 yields 7.04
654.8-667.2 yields 7.09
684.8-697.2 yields 7.03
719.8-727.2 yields 7.16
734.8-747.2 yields 7.43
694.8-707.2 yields 6.87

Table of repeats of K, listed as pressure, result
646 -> 7.13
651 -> 7.16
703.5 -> 6.64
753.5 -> 7.19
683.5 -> 7.61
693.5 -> 6.77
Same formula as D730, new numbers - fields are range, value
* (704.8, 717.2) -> 7.39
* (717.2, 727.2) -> 7.4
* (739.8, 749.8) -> 7.88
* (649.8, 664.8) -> 7.16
